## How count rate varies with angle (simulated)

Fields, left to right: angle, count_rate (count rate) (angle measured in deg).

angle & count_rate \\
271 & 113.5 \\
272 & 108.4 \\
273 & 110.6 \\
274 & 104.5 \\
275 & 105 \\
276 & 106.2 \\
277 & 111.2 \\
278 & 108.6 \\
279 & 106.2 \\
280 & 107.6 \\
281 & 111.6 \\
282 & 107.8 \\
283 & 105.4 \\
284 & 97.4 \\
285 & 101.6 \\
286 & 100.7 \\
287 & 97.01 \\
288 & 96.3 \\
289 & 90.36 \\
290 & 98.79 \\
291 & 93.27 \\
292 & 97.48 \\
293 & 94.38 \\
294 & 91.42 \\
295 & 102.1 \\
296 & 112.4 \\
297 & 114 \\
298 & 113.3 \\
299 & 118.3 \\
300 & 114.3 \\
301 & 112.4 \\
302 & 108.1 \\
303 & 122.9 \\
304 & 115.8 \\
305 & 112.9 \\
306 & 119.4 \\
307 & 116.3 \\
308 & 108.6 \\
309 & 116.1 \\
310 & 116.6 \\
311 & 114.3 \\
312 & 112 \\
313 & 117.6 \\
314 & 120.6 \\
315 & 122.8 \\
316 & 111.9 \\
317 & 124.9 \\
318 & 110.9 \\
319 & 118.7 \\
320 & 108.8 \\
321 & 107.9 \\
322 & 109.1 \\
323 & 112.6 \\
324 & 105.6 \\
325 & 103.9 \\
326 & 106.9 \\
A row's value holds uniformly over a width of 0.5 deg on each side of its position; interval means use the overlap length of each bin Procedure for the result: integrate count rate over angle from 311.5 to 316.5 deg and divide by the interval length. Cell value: 117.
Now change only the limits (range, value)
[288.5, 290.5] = 94.6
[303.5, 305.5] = 114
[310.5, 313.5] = 115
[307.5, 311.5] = 114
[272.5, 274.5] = 108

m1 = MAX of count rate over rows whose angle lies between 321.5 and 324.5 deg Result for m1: 112.6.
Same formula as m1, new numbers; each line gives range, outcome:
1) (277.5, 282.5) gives 111.6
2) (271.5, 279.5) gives 111.2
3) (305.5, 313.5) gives 119.4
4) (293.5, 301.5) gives 118.3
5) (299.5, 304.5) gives 122.9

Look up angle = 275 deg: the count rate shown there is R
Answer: 105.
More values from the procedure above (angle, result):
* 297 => 114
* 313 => 117.6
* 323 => 112.6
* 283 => 105.4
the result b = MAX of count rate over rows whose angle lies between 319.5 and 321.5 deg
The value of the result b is 108.8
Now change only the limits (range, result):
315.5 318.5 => 124.9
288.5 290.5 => 98.79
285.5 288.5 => 100.7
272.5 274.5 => 110.6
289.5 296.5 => 112.4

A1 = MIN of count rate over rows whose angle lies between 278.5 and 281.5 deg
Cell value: 106.2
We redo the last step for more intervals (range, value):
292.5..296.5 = 91.42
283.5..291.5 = 90.36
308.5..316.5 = 111.9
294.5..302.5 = 102.1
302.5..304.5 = 115.8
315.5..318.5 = 110.9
